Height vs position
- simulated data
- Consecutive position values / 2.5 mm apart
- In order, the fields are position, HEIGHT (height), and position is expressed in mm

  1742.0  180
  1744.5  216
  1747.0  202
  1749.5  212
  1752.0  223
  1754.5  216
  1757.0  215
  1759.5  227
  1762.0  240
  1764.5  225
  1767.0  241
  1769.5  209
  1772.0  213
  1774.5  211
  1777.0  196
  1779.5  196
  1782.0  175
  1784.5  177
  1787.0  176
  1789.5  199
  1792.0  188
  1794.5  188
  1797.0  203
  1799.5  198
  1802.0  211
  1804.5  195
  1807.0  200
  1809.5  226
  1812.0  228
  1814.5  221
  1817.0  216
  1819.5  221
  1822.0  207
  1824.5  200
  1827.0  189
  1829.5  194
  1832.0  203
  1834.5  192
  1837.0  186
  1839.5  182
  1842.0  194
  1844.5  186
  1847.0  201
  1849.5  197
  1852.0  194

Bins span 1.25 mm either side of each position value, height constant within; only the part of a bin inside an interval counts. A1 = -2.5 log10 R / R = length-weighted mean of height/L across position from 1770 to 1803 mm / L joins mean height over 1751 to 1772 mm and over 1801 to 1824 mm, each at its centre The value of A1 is 0.13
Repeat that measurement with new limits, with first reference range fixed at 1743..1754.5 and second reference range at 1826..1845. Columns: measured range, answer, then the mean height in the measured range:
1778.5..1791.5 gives 0.107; 185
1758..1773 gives -0.086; 226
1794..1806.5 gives 0.001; 200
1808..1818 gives -0.133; 222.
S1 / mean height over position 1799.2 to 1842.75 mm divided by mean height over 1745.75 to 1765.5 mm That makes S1 0.93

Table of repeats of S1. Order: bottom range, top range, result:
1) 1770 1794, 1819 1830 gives 1.05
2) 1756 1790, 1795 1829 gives 1.00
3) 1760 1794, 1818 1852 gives 0.96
